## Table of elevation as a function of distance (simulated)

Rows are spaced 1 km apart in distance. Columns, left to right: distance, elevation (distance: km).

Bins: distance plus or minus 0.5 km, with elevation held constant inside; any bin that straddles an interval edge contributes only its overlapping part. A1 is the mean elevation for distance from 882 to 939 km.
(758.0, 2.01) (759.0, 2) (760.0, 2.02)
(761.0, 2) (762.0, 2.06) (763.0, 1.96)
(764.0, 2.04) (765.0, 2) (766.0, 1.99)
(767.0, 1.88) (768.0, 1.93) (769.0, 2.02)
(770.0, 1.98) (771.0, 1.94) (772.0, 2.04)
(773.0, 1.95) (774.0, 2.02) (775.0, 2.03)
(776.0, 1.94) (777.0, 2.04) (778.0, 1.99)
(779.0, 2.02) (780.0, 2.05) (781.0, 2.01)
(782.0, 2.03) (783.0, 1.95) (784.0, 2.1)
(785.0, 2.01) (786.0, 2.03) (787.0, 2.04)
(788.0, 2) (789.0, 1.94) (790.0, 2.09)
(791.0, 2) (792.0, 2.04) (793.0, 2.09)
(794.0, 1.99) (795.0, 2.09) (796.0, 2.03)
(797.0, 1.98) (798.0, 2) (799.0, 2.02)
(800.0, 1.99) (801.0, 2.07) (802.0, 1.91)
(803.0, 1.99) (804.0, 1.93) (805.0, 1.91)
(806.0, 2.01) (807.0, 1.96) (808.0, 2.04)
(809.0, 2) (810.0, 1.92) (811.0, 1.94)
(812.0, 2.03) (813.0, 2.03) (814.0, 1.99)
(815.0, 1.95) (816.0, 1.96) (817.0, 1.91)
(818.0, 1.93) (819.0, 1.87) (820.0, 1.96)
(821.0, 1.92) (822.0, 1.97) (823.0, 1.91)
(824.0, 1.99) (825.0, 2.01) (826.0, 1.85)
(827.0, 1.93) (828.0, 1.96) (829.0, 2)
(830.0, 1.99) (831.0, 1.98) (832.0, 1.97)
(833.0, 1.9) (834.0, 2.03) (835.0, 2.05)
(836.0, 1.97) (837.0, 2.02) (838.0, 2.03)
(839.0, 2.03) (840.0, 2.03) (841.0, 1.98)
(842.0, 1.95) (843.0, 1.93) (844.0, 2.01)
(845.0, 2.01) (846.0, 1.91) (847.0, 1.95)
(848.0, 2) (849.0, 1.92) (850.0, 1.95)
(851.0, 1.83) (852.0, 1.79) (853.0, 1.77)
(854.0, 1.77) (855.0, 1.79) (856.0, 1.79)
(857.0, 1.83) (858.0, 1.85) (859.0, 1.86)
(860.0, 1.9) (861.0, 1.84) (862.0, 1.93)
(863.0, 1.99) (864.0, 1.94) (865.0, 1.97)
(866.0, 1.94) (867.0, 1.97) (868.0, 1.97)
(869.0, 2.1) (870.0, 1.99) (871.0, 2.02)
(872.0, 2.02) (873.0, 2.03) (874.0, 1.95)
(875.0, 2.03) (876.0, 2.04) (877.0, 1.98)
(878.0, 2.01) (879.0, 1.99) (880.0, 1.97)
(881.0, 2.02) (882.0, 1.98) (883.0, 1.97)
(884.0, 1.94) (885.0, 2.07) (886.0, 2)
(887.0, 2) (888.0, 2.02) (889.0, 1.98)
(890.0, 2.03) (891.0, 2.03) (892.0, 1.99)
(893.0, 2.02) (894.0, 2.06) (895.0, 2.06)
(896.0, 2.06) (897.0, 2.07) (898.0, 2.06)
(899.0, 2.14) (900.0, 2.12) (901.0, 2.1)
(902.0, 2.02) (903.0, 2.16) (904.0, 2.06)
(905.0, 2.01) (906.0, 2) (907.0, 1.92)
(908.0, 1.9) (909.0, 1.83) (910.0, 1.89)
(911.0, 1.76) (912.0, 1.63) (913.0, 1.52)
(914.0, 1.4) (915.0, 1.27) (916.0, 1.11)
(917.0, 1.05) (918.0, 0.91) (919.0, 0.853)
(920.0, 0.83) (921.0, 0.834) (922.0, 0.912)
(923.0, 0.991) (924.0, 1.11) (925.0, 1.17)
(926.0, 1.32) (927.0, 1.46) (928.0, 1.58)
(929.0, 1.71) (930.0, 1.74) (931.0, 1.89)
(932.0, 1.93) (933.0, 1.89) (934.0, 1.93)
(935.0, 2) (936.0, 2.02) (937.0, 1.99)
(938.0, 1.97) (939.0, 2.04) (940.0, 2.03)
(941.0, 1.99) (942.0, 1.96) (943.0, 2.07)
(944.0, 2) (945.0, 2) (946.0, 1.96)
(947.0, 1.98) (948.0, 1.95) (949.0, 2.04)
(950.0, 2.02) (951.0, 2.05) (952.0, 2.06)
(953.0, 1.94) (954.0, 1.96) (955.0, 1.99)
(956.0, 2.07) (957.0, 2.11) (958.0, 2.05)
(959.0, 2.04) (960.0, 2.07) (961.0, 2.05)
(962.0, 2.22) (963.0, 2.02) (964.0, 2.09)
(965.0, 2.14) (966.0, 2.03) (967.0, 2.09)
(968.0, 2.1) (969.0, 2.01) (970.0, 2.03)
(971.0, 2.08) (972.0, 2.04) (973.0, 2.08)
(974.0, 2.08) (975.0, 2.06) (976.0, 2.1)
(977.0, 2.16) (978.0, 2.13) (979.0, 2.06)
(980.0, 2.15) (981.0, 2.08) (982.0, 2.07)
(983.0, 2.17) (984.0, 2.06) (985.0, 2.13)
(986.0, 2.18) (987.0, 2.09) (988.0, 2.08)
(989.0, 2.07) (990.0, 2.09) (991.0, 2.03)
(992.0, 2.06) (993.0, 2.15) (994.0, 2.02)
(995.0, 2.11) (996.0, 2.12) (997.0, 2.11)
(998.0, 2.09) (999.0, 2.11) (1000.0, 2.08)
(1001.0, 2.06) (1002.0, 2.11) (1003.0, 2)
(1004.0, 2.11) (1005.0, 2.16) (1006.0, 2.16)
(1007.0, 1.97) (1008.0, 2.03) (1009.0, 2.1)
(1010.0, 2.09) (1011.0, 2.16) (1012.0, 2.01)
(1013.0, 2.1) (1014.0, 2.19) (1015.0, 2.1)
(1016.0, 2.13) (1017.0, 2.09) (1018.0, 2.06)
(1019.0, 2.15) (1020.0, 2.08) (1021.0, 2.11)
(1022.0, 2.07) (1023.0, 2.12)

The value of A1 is 1.74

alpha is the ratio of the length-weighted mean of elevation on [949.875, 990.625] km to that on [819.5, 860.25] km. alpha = 1.07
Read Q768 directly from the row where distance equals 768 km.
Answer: 1.93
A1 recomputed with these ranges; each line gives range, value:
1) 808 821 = 1.96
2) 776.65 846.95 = 1.99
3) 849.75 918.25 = 1.9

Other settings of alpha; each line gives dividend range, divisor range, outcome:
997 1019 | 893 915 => 1.09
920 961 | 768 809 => 0.90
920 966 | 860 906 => 0.92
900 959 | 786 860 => 0.89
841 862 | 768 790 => 0.94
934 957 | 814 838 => 1.02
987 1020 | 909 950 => 1.29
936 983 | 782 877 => 1.04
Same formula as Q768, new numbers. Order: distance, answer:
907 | 1.92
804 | 1.93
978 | 2.13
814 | 1.99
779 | 2.02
